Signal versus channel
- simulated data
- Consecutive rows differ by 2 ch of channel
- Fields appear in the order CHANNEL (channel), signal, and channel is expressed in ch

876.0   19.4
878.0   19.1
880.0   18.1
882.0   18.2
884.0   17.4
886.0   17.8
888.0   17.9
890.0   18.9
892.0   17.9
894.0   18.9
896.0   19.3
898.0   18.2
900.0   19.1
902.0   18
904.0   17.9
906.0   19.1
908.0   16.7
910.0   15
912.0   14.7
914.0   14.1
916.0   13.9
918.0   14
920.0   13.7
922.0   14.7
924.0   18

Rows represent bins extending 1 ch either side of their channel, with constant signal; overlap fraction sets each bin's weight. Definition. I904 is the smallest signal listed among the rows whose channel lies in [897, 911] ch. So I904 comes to 15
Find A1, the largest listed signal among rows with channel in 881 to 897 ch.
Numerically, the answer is 19.3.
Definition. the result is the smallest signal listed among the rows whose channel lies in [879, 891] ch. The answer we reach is 17.4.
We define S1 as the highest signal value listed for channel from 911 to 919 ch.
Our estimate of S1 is 14.7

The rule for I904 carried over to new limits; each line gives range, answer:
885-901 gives 17.8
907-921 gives 13.7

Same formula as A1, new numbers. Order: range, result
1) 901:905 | 18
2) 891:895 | 18.9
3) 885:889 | 17.9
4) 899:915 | 19.1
